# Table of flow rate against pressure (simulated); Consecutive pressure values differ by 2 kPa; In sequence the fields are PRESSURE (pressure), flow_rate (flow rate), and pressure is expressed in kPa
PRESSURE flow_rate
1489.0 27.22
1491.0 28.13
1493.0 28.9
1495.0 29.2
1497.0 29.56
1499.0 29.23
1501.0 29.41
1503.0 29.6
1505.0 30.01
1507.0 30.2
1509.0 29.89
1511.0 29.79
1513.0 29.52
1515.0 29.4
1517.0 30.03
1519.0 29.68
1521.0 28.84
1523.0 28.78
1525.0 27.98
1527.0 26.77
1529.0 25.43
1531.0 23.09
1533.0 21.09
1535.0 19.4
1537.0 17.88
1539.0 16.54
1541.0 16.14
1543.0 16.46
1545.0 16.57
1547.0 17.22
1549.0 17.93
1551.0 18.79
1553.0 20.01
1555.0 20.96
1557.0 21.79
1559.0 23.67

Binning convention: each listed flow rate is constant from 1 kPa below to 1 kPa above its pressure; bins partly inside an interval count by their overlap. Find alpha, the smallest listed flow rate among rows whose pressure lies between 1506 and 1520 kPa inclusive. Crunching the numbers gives 29.4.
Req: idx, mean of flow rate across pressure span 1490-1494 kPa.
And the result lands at 28.5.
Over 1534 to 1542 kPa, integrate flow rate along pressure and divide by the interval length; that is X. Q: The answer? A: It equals 17.5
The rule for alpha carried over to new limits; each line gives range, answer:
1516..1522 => 28.84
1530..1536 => 19.4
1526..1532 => 23.09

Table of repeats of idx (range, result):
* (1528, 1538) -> 21.4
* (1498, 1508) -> 29.7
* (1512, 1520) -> 29.7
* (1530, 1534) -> 22.1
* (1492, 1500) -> 29.2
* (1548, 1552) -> 18.4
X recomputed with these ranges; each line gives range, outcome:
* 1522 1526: 28.4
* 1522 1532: 26.4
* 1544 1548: 16.9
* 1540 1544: 16.3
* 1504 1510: 30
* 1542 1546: 16.5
